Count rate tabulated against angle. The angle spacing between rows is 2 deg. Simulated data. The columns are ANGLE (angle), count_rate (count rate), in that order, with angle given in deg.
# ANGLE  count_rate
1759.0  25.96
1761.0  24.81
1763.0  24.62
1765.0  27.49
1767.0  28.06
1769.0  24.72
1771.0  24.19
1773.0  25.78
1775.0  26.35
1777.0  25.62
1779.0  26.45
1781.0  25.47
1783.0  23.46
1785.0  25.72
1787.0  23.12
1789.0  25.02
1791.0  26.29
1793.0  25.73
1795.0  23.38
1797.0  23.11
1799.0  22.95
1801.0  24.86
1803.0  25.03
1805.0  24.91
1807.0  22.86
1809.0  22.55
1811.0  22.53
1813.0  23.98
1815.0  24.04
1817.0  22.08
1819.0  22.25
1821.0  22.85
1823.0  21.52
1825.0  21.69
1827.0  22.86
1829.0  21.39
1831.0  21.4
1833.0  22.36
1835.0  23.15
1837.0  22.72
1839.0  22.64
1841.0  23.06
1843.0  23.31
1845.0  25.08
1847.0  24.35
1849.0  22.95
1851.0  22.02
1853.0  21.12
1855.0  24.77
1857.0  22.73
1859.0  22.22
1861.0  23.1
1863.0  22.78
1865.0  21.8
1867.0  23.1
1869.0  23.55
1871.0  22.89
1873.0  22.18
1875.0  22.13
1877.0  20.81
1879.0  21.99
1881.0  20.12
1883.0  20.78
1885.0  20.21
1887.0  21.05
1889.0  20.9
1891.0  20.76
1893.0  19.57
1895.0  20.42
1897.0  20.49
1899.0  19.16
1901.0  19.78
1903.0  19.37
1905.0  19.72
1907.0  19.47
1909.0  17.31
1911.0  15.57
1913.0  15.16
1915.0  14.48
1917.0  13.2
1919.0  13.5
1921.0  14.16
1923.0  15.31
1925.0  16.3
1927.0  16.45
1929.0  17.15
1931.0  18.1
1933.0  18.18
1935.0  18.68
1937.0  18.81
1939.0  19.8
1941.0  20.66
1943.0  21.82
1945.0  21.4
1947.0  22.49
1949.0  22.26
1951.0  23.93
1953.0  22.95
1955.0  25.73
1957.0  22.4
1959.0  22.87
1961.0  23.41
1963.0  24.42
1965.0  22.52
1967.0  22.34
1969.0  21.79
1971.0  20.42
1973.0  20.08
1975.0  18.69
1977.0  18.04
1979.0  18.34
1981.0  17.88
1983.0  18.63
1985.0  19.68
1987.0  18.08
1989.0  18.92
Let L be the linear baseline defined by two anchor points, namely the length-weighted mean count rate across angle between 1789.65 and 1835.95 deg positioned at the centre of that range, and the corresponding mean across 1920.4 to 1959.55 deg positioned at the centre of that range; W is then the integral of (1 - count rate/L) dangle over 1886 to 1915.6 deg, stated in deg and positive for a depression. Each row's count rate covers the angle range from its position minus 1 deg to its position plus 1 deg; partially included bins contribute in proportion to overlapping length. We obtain 2.9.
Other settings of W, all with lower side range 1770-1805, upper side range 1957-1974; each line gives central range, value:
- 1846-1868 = 0.9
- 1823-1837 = 1.2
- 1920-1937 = 4.4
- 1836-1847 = 0.3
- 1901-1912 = 2.2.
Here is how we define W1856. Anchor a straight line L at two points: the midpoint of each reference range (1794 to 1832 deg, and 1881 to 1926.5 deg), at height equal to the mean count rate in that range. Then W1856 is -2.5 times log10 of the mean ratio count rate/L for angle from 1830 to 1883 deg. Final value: -0.10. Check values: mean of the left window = 23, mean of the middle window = 22.6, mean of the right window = 18.1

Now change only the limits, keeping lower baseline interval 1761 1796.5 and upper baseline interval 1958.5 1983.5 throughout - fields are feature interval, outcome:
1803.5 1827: 0.07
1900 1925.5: 0.33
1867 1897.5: 0.08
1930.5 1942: 0.13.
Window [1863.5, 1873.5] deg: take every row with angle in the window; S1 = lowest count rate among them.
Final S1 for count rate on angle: 21.8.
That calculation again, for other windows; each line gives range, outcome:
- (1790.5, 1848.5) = 21.39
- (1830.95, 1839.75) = 21.4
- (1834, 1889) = 20.12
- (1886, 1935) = 13.2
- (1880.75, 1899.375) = 19.16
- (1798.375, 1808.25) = 22.86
